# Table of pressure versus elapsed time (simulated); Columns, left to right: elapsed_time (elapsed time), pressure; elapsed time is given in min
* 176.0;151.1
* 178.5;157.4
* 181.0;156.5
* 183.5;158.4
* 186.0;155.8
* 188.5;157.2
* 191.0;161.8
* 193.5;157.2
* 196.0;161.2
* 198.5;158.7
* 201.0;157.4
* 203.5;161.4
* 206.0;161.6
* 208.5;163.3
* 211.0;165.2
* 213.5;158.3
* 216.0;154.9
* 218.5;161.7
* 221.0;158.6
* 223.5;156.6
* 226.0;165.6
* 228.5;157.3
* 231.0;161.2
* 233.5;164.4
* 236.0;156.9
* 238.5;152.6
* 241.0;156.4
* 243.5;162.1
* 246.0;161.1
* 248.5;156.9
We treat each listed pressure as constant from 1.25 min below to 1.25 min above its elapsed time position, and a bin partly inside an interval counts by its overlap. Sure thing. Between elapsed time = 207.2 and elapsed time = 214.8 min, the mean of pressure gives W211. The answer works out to 162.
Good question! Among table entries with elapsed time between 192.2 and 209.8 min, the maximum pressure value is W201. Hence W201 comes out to 163.3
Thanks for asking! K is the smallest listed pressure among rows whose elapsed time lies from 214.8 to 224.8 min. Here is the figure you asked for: 154.9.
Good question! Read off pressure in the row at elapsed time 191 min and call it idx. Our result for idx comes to 161.8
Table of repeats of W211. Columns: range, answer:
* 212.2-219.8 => 158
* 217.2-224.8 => 159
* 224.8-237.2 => 161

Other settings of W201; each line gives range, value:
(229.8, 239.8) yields 164.4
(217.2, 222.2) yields 161.7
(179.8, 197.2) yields 161.8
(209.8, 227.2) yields 165.6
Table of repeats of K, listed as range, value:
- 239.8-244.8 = 156.4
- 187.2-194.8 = 157.2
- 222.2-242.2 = 152.6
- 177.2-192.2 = 155.8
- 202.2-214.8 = 158.3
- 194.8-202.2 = 157.4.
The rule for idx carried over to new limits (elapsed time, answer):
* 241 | 156.4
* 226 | 165.6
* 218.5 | 161.7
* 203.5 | 161.4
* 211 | 165.2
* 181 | 156.5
